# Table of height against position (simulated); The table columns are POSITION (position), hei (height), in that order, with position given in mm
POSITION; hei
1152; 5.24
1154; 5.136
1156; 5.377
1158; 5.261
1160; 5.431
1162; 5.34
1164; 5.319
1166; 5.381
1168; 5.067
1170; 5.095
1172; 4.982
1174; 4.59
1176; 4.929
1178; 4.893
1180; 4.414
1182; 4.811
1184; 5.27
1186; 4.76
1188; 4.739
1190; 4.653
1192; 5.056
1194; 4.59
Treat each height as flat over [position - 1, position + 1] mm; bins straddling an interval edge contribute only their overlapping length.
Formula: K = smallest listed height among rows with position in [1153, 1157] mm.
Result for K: 5.136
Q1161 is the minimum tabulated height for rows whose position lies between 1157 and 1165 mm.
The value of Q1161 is 5.261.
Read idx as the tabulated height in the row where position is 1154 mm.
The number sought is 5.136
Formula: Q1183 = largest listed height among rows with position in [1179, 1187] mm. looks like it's 5.27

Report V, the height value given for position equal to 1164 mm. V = 5.319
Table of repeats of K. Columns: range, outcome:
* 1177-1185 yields 4.414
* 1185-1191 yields 4.653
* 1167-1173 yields 4.982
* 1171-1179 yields 4.59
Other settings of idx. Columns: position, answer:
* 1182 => 4.811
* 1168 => 5.067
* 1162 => 5.34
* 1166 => 5.381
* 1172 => 4.982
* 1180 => 4.414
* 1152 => 5.24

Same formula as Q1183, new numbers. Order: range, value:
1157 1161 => 5.431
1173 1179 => 4.929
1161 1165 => 5.34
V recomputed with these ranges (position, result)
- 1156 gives 5.377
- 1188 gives 4.739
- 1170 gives 5.095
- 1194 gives 4.59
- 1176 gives 4.929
